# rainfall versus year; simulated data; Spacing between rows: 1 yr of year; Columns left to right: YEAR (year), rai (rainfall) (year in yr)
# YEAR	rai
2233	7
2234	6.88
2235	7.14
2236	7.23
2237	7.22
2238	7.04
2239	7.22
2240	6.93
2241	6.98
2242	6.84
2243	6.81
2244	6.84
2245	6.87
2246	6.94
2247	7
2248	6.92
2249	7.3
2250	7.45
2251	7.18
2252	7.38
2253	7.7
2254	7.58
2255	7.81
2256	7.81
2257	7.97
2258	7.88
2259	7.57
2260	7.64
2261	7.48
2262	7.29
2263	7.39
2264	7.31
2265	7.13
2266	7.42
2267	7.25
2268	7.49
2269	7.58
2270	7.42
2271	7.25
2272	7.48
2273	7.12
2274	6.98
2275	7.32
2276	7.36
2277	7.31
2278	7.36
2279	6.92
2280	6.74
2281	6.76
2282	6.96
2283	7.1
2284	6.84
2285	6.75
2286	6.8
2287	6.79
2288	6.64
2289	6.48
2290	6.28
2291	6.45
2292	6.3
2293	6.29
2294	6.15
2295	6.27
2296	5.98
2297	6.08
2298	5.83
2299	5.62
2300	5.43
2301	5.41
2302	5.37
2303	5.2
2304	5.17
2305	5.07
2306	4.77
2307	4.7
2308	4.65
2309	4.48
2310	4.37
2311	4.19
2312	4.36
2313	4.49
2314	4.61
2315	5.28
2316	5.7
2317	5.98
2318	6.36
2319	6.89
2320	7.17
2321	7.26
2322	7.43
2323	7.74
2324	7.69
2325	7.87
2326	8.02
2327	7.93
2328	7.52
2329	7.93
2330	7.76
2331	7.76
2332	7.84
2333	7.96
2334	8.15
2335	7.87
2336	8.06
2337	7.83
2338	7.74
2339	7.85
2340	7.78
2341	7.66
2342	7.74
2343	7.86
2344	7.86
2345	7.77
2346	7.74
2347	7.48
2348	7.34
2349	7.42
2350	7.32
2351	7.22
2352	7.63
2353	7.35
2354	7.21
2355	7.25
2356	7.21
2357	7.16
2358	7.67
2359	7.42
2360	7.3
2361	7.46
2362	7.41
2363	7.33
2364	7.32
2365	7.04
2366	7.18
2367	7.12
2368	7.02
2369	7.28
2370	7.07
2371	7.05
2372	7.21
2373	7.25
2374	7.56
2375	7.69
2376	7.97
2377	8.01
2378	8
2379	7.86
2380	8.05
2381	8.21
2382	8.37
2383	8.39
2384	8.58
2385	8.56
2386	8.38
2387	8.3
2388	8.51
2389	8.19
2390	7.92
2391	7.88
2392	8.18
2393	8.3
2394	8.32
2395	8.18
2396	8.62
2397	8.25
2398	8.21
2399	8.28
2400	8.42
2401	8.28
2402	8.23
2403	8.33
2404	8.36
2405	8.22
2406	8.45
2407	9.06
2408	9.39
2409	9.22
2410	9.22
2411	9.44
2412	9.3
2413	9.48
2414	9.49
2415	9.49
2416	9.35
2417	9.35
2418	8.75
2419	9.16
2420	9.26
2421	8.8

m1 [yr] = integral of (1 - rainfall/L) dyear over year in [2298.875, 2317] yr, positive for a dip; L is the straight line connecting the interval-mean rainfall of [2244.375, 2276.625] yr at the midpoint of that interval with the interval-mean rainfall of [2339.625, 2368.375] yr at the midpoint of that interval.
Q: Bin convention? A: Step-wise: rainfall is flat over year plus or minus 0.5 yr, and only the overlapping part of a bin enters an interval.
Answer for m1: 6.0 yr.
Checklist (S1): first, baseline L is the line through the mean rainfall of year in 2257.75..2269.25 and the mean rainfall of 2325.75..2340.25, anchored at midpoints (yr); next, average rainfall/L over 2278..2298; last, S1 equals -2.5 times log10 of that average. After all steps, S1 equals 0.158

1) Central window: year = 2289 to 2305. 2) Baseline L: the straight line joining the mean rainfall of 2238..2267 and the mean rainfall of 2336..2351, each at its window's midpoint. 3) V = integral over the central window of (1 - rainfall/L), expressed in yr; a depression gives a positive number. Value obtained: 3.5 yr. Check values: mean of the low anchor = 7.3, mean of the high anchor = 7.67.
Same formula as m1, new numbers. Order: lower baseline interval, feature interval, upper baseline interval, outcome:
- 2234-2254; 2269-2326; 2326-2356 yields 8.87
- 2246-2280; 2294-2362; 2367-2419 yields 9.68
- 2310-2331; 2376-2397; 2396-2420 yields 0.17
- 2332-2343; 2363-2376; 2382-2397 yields 1.39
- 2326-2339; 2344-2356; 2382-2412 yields 0.89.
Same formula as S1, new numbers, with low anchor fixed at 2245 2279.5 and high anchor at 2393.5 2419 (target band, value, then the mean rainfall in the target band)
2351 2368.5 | 0.14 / 7.3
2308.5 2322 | 0.39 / 5.54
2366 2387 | 0.10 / 7.78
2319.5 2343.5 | 0.04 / 7.77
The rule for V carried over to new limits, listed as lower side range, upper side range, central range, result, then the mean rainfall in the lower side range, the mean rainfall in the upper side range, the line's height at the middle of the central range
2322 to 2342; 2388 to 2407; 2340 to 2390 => 2.6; 7.83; 8.28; 8.06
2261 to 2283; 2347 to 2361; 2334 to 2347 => -0.8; 7.23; 7.35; 7.33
